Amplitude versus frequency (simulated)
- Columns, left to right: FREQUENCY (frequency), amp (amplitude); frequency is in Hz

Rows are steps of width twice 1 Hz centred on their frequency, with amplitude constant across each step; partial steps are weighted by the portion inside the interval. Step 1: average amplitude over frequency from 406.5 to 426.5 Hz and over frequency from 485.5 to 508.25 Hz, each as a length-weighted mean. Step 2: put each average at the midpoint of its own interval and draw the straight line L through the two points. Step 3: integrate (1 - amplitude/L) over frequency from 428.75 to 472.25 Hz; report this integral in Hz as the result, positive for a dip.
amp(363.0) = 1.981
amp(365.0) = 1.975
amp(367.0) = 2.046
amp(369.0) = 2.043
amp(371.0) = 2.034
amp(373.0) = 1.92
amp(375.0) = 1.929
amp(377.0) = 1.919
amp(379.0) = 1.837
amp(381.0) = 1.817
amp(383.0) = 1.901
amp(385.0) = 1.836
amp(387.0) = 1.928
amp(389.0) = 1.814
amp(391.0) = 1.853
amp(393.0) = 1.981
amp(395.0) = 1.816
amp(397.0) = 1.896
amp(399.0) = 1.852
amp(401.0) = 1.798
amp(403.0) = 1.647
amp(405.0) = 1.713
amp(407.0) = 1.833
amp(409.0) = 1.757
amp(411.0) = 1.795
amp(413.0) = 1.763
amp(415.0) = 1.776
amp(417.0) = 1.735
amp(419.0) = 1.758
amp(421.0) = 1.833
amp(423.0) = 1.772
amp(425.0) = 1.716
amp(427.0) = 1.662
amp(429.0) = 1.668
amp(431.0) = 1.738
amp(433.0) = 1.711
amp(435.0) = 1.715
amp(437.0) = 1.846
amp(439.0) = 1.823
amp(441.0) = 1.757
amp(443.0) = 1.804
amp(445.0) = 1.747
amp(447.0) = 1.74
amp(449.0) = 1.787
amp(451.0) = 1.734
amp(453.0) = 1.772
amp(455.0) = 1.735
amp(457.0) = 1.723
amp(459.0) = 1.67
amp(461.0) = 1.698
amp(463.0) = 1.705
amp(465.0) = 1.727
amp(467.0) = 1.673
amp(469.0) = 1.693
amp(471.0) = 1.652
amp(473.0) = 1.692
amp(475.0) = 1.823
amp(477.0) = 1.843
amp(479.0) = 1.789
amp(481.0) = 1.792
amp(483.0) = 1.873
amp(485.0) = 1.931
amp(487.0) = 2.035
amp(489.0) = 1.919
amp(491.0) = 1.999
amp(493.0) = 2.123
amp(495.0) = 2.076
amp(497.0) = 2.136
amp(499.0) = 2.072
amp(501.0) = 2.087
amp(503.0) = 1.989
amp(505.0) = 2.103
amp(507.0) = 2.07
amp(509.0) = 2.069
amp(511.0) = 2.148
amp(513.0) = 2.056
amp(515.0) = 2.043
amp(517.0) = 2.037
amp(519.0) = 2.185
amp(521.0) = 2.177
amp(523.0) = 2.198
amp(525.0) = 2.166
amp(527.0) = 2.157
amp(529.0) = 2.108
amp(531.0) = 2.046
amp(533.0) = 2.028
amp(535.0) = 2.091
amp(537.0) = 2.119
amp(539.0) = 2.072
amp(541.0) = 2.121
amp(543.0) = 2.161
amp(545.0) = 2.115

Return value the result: 3.55 Hz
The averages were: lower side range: 1.77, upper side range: 2.05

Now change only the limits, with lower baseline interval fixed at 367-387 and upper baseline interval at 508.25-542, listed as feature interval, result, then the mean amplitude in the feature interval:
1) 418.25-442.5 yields 2.90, 1.75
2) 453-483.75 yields 4.49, 1.74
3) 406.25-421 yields 1.43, 1.78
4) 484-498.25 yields 0.23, 2.03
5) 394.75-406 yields 0.96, 1.79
